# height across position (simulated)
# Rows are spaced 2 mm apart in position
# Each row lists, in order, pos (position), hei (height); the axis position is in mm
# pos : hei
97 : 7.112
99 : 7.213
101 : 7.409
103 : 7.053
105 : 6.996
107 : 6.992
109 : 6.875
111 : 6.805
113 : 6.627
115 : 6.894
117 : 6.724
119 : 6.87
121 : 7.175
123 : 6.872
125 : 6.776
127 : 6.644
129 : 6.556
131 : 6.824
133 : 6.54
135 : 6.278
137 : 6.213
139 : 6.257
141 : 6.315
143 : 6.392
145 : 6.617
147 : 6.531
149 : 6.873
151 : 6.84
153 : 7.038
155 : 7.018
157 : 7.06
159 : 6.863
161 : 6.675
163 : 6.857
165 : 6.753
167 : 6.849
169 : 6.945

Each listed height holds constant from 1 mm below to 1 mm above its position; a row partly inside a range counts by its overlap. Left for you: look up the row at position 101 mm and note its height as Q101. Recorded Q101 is 7.409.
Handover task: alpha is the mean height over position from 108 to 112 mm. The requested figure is 6.84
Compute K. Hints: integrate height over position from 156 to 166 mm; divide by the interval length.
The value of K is 6.84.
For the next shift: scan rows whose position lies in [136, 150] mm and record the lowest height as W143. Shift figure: 6.213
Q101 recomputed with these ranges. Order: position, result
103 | 7.053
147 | 6.531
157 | 7.06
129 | 6.556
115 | 6.894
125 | 6.776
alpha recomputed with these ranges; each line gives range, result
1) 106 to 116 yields 6.84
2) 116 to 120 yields 6.8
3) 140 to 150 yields 6.55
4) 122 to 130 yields 6.71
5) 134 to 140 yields 6.25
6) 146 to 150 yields 6.7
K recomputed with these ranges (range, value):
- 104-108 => 6.99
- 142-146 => 6.5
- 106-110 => 6.93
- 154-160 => 6.98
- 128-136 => 6.55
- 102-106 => 7.02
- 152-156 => 7.03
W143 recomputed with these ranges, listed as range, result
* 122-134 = 6.54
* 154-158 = 7.018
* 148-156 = 6.84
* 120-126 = 6.776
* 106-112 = 6.805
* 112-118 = 6.627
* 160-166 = 6.675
